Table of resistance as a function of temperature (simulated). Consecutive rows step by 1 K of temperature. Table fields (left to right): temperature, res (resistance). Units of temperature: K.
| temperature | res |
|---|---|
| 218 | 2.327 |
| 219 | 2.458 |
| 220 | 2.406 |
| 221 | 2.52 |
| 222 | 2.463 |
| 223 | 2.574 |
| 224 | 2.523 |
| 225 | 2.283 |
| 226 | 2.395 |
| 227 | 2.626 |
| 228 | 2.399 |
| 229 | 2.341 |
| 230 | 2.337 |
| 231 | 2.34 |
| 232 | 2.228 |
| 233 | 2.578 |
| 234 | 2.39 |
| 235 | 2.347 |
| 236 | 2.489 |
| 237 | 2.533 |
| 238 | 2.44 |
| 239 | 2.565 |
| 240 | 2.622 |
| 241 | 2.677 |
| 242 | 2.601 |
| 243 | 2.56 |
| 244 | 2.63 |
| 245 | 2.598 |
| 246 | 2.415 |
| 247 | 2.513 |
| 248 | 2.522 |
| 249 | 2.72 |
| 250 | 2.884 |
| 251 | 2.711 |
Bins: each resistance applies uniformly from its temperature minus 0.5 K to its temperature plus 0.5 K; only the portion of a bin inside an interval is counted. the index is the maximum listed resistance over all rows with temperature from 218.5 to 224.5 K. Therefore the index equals 2.574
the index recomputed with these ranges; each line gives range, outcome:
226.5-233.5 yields 2.626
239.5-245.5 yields 2.677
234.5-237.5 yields 2.533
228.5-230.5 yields 2.341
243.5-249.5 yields 2.72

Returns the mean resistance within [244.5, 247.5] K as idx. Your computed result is 2.51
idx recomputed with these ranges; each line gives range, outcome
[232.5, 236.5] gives 2.45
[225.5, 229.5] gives 2.44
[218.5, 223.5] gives 2.48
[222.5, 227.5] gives 2.48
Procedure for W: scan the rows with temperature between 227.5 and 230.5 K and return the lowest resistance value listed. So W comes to 2.337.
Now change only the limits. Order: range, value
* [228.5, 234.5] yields 2.228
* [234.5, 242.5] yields 2.347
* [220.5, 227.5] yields 2.283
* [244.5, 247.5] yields 2.415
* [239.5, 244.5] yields 2.56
